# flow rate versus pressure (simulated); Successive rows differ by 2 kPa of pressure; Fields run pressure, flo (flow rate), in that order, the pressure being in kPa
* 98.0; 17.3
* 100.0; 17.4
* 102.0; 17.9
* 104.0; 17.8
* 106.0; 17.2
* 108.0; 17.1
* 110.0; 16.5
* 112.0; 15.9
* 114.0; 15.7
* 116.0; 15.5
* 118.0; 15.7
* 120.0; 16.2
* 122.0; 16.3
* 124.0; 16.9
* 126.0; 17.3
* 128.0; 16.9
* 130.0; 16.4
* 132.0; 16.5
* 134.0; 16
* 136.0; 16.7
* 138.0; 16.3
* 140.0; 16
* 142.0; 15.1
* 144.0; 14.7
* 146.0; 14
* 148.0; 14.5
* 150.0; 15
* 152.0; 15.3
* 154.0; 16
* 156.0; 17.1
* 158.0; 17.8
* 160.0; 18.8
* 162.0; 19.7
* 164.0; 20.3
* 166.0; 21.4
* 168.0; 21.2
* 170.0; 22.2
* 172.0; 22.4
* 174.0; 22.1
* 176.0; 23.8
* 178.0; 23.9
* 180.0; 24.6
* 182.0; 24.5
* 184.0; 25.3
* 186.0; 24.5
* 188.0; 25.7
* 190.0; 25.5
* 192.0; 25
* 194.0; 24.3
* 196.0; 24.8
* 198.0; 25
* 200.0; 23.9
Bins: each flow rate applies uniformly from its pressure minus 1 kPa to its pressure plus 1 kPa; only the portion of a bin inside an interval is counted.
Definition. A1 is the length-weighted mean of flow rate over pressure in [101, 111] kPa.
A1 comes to 17.3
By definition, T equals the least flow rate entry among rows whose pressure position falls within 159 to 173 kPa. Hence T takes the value 18.8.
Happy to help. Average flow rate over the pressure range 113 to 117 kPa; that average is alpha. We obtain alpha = 15.6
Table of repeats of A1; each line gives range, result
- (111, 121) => 15.8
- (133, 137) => 16.4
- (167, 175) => 22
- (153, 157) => 16.6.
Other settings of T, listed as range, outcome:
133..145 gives 14.7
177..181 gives 23.9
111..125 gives 15.5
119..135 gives 16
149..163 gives 15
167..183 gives 21.2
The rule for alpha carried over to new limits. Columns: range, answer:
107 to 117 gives 16.1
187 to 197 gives 25.1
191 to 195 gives 24.6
